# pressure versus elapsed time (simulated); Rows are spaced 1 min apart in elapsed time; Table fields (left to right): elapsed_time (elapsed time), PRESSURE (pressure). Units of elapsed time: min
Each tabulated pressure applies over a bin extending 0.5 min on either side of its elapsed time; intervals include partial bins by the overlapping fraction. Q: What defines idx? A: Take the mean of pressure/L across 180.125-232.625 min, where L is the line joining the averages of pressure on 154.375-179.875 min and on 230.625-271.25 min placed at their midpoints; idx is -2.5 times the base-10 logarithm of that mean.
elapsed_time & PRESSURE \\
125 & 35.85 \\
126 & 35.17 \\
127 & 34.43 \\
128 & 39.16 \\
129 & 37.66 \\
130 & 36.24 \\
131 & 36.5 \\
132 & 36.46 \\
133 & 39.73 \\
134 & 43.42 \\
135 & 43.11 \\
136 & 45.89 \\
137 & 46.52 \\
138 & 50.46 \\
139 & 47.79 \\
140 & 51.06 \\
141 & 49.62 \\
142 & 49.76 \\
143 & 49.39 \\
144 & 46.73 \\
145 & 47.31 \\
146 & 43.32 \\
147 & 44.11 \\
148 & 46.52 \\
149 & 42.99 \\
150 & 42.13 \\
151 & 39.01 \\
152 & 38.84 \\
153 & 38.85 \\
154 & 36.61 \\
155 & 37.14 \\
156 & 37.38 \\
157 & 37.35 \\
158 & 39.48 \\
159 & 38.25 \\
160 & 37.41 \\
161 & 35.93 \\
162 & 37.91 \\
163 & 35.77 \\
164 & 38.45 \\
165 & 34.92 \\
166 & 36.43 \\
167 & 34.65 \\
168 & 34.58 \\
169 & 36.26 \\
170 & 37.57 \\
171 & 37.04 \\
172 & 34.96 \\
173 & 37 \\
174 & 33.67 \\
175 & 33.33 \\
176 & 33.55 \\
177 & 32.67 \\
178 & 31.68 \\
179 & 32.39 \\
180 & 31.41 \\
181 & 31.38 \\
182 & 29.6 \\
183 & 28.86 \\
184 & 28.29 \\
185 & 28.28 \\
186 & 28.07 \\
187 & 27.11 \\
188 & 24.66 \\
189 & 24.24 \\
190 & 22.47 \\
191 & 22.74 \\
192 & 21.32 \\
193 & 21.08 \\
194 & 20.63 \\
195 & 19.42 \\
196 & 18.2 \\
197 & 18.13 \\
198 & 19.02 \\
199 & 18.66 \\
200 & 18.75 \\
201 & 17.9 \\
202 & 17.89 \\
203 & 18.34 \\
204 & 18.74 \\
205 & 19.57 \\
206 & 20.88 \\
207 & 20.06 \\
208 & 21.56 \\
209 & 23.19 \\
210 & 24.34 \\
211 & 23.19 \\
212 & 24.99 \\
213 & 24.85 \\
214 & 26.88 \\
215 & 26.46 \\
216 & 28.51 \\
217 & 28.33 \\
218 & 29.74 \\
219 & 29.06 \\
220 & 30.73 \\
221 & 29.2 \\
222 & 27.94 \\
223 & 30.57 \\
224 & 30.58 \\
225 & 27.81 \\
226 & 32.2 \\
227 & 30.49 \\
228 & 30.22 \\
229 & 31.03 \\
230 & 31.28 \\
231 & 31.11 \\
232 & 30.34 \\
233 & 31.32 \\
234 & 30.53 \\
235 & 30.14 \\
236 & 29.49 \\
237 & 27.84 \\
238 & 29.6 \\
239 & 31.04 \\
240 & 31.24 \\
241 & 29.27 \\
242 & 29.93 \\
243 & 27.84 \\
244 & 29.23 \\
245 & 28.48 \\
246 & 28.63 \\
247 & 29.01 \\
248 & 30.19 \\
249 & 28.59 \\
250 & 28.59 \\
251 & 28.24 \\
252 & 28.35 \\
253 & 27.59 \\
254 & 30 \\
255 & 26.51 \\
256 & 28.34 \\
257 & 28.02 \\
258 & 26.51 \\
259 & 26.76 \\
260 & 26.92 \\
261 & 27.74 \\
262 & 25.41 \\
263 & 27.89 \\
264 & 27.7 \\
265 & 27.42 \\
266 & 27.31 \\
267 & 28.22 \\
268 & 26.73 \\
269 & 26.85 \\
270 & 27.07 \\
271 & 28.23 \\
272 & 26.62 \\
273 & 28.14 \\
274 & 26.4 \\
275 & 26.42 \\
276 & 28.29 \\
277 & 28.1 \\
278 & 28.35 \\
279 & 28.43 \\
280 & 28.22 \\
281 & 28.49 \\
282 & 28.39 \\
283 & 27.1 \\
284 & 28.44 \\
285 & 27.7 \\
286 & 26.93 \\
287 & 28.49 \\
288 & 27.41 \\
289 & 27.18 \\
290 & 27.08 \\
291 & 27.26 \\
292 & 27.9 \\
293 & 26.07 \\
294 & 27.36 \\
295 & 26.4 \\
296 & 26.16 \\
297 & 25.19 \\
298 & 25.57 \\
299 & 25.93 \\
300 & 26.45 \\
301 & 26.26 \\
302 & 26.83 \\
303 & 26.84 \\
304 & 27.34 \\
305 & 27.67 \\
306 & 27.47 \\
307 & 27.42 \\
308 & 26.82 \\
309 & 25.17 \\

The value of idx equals 0.27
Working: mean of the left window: 35.8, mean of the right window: 28.5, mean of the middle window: 25.2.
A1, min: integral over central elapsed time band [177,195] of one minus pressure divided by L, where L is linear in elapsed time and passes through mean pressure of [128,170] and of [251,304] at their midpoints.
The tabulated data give 5.1 min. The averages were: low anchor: 41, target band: 26.7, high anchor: 27.3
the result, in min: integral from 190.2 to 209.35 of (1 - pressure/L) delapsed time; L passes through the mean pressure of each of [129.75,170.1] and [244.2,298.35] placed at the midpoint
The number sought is 8.5 min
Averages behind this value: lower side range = 41.1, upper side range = 27.6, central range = 19.8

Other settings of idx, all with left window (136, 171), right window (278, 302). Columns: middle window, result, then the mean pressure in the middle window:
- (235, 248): 0.10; 29.4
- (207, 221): 0.31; 26.2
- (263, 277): 0.07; 27.4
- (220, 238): 0.11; 30.1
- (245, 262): 0.11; 28.1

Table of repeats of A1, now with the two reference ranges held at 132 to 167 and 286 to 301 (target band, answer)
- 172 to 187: 2.8 min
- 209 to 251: 5.5 min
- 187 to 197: 4.2 min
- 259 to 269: 0.9 min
